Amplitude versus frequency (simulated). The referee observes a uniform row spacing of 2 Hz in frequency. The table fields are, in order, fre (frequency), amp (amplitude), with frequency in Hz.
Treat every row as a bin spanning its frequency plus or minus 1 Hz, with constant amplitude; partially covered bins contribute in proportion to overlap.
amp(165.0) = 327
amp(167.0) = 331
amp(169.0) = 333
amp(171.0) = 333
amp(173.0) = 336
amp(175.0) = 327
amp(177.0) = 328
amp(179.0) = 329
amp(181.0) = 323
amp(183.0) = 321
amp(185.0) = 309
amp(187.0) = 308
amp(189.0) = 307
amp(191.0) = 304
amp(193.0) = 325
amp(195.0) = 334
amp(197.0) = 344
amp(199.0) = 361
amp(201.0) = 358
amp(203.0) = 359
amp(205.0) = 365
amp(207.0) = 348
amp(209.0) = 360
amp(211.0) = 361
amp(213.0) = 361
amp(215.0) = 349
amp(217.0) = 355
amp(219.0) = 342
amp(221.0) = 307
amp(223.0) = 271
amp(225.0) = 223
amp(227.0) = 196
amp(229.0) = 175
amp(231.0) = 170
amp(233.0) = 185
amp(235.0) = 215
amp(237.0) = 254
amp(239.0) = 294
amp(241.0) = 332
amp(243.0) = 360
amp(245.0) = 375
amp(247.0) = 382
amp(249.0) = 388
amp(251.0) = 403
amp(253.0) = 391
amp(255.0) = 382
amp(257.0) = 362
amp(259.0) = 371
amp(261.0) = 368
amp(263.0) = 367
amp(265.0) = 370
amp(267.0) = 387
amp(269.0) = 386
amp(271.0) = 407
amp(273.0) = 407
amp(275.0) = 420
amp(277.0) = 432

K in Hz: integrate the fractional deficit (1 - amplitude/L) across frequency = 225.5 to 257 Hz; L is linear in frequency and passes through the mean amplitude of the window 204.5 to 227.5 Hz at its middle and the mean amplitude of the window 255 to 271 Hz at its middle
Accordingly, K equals 4.66 Hz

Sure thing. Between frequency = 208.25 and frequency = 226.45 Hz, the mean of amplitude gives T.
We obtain 322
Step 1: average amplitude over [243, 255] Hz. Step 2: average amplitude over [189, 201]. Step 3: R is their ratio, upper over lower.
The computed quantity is 1.15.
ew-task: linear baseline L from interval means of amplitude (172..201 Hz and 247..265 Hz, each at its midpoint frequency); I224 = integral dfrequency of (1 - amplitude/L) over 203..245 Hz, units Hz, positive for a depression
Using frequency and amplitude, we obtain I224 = 7.0 Hz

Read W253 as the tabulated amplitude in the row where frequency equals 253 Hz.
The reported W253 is 391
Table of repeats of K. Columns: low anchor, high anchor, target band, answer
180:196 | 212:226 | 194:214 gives -2.5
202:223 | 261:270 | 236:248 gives 1.0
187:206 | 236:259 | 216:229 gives 2.7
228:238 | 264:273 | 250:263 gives -2.2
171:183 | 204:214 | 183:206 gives 0.8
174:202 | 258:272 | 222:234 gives 5.1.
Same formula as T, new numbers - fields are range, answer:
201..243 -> 294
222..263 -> 306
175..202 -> 327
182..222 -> 339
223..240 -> 217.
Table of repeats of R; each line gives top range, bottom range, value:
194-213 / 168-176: 1.07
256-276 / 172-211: 1.15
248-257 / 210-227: 1.24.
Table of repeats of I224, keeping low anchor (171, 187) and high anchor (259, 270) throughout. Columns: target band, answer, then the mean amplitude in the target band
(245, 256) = -0.6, 388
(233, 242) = 2.4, 264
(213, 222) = 0.2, 341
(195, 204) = -0.4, 353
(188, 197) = 0.3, 320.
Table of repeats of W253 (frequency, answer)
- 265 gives 370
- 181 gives 323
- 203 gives 359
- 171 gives 333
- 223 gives 271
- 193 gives 325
